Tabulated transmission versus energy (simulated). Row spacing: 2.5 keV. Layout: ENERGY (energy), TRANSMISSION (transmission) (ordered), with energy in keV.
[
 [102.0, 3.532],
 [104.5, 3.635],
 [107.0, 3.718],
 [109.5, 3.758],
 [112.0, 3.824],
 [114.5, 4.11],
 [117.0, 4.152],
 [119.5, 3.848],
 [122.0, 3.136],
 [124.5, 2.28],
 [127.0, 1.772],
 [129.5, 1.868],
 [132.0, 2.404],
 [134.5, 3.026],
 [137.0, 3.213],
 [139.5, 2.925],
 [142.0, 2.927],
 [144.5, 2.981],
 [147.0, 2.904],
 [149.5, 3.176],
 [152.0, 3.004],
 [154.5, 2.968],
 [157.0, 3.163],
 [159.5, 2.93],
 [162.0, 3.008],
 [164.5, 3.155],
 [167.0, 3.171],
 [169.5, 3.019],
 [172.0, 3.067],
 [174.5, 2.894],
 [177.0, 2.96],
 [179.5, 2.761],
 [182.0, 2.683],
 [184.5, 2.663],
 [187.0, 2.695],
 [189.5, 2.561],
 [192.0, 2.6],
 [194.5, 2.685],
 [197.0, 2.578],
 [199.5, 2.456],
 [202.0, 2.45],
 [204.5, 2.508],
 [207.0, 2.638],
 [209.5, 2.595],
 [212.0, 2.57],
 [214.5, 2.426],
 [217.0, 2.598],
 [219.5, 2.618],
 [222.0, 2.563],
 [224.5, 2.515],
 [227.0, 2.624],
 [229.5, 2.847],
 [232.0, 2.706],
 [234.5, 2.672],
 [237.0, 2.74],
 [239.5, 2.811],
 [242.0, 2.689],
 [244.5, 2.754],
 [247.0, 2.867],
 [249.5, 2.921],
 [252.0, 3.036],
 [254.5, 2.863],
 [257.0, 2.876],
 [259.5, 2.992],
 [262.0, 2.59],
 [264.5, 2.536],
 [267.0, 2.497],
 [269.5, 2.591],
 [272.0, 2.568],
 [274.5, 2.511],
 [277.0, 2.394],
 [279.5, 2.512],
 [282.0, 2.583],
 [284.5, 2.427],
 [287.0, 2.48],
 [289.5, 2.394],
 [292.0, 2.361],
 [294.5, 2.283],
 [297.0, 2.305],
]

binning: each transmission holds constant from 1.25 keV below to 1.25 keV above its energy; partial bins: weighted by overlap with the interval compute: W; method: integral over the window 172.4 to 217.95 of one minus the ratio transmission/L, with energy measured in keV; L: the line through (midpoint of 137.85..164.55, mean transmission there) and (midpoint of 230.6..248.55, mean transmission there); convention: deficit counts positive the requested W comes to 3.88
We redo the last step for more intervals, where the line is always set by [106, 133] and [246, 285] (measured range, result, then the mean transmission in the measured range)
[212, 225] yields 1.3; 2.55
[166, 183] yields 0.3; 2.94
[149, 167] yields -0.1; 3.06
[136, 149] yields 0.4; 3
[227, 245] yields 0.3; 2.74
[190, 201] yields 1.3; 2.58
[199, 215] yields 1.9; 2.53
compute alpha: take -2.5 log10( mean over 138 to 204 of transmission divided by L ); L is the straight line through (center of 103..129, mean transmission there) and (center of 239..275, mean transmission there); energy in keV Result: 0.10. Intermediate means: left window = 3.38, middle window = 2.86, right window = 2.74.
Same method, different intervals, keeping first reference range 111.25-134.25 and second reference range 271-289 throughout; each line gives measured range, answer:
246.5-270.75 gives -0.09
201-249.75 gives 0.01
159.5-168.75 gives -0.07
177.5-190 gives 0.05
